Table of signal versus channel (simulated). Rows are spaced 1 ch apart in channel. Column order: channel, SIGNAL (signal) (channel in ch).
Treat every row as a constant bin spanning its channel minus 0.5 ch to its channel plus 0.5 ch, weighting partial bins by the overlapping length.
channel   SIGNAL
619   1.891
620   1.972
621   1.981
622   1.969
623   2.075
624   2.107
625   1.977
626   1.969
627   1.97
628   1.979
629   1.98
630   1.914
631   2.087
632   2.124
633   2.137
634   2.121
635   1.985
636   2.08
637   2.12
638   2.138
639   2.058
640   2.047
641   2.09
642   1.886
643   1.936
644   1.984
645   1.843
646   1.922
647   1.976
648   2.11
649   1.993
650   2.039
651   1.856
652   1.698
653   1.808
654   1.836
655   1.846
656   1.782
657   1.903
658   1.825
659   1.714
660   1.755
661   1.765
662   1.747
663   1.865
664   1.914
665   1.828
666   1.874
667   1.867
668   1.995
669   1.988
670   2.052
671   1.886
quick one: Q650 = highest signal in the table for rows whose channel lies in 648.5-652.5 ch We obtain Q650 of 2.039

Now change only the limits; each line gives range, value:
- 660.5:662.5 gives 1.765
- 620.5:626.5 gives 2.107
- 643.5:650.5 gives 2.11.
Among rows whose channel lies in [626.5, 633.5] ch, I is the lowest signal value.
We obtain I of 1.914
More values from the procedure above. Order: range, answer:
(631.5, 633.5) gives 2.124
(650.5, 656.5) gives 1.698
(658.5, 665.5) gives 1.714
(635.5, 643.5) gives 1.886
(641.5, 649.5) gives 1.843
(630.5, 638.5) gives 1.985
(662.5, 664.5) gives 1.865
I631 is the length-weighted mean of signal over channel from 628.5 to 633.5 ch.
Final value 2.05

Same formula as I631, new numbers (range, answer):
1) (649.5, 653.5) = 1.85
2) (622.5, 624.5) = 2.09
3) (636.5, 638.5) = 2.13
